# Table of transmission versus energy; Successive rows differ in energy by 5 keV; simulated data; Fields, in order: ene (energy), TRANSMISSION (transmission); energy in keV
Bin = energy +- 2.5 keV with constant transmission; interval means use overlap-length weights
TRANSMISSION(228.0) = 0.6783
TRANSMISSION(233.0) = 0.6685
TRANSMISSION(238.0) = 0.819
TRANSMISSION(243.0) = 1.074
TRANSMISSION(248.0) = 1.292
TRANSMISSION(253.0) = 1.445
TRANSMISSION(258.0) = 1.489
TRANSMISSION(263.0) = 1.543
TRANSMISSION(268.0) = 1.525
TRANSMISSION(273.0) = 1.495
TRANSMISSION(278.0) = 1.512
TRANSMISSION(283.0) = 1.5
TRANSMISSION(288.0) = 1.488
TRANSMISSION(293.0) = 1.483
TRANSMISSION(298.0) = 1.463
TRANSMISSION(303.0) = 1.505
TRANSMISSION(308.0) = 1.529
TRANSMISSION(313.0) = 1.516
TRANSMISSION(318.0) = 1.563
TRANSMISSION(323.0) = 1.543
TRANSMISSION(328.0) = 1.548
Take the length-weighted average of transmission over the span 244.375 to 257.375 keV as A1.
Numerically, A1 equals 1.36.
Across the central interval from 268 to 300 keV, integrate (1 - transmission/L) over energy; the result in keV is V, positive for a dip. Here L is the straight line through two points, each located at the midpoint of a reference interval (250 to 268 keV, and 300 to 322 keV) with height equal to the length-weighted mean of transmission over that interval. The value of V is 0.3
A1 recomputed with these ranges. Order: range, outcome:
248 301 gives 1.48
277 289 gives 1.5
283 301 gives 1.48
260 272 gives 1.53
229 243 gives 0.796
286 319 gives 1.5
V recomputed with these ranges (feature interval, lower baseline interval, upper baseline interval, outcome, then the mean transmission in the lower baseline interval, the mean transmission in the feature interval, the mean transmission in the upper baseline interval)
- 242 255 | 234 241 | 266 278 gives -3.2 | 0.805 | 1.29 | 1.51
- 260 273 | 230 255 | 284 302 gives -2.8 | 1.04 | 1.52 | 1.48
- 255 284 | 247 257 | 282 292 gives -1.3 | 1.4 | 1.51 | 1.49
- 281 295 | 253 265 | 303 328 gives 0.3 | 1.5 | 1.49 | 1.54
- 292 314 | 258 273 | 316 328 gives 0.6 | 1.52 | 1.5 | 1.55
